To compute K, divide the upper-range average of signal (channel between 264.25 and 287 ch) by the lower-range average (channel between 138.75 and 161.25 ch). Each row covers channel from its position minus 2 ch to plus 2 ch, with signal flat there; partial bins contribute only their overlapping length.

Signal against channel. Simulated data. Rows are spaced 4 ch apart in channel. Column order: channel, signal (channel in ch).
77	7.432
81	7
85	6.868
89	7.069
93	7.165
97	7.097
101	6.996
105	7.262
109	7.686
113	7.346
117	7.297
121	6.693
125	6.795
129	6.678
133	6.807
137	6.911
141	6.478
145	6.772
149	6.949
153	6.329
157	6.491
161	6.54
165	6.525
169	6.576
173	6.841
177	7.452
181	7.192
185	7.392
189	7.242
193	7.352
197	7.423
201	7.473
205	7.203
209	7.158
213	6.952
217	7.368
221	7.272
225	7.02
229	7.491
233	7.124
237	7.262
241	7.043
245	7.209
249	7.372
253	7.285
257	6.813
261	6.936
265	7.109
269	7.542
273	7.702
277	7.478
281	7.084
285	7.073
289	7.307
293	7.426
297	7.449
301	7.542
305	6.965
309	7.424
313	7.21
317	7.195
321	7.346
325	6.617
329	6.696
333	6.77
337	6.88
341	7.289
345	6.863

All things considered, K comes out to 1.1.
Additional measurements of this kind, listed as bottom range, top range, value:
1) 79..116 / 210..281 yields 1.01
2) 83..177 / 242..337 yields 1.04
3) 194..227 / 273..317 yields 1.01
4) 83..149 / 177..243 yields 1.04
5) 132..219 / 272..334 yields 1.03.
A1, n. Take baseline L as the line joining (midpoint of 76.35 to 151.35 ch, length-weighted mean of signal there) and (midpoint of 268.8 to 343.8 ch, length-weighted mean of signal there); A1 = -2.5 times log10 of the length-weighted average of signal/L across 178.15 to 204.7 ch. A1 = -0.04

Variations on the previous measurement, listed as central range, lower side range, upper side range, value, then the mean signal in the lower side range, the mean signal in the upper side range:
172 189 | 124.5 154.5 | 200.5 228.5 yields -0.04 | 6.72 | 7.21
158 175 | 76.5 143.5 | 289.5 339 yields 0.07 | 7.02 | 7.13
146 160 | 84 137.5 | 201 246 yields 0.08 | 7.06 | 7.2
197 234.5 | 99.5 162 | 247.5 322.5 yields -0.02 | 6.88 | 7.28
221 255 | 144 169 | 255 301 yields -0.03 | 6.59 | 7.28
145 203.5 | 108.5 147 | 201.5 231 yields 0.02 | 6.92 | 7.22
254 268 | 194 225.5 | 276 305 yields 0.04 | 7.25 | 7.31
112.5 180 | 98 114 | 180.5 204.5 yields 0.08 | 7.31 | 7.35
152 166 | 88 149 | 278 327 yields 0.09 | 7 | 7.23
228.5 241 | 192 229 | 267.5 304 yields 0.01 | 7.26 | 7.39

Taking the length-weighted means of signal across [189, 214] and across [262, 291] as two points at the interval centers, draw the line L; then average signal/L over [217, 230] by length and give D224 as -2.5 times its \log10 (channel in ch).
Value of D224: 0.00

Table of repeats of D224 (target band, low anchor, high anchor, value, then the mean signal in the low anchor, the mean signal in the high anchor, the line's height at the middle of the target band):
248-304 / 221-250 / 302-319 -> -0.01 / 7.22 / 7.22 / 7.22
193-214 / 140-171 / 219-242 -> -0.04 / 6.59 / 7.21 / 6.98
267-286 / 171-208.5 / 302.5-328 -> -0.03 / 7.28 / 7.12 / 7.17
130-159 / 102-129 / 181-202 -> 0.08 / 7.14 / 7.35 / 7.22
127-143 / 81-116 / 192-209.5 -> 0.08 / 7.18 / 7.33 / 7.23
